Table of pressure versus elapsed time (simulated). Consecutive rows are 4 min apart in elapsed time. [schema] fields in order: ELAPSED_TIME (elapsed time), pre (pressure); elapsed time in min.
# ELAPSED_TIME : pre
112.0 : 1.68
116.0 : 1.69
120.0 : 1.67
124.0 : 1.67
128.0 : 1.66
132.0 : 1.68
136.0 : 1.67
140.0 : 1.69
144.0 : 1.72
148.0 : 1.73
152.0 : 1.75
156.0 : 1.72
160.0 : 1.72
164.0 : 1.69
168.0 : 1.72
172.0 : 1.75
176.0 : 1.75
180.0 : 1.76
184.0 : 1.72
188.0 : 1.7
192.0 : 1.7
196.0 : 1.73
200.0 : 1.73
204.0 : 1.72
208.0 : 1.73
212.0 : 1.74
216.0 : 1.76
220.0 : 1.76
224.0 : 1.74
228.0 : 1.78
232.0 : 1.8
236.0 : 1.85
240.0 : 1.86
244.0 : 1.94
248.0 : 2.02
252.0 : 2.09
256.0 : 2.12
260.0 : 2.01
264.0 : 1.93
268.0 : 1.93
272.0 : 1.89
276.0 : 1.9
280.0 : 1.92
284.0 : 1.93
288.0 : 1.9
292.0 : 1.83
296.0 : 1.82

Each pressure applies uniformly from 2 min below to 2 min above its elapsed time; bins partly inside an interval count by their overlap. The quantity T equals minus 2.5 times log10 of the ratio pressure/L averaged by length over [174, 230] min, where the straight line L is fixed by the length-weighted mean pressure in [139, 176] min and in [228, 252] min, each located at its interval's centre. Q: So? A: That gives 0.05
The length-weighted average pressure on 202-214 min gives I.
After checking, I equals 1.73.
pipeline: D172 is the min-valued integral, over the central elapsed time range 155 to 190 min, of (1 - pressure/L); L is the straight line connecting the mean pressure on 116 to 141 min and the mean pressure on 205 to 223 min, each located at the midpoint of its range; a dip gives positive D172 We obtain -0.3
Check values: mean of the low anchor 1.67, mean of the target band 1.73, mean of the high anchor 1.75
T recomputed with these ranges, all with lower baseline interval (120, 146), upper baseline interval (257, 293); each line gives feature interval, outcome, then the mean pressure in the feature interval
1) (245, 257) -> -0.10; 2.06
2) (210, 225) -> 0.05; 1.75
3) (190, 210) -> 0.05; 1.72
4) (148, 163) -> -0.01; 1.73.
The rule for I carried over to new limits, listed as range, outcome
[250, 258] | 2.1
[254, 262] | 2.06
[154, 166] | 1.71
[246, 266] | 2.03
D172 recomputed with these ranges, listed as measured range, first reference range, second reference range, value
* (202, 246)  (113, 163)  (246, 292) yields 1.9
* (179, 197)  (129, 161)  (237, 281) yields 0.8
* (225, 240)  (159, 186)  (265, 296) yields 0.1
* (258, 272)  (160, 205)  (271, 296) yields -0.7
